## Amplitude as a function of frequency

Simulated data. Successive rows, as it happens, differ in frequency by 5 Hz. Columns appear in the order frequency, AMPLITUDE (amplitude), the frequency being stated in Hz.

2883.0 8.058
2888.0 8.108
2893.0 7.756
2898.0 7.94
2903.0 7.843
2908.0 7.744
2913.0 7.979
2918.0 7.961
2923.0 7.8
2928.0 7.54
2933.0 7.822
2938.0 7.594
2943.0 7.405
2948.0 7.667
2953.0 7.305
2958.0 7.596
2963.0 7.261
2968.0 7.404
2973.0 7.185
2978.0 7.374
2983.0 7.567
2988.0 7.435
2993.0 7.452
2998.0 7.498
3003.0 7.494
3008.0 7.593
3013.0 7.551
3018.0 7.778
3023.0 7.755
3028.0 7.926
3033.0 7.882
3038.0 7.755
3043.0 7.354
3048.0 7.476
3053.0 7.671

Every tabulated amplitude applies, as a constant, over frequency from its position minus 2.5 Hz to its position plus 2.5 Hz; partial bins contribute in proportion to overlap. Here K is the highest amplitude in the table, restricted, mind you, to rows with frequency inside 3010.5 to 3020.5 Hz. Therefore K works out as 7.778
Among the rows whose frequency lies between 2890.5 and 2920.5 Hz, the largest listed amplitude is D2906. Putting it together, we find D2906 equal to 7.979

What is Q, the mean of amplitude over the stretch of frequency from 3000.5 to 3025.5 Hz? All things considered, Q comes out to 7.63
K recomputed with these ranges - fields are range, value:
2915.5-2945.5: 7.961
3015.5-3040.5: 7.926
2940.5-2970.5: 7.667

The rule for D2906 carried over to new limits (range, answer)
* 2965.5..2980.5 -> 7.404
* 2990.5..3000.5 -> 7.498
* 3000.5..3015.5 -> 7.593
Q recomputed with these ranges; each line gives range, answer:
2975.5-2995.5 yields 7.46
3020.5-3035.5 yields 7.85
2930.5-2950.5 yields 7.62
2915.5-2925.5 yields 7.88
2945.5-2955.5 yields 7.49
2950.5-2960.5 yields 7.45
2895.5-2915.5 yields 7.88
